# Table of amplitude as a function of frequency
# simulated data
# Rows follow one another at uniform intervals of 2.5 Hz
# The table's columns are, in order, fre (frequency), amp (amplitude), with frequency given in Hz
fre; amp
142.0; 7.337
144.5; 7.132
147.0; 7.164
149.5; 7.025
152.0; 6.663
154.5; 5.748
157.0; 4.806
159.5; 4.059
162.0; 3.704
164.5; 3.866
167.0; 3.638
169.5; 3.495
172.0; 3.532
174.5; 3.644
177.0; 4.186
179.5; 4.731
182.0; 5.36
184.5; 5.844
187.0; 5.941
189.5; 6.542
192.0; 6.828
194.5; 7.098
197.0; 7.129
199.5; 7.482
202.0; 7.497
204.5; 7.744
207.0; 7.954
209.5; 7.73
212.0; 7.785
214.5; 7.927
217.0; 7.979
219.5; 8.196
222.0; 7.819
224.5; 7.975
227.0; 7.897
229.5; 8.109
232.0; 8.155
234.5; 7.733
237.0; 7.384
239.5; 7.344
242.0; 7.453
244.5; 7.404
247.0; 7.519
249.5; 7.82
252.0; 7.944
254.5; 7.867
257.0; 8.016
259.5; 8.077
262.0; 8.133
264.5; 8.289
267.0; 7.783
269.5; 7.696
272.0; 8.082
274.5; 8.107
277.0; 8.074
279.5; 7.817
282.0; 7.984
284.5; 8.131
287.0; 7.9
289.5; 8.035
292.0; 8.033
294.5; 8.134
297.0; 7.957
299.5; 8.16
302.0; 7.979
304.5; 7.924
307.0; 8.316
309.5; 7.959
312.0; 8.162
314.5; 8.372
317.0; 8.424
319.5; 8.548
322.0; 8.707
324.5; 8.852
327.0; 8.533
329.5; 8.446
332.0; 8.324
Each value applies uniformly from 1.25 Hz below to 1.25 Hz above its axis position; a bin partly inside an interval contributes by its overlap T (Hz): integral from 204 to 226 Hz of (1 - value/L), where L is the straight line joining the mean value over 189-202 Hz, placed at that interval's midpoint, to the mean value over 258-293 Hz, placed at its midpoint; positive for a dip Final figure -1.8 Hz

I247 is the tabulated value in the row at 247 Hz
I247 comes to 7.519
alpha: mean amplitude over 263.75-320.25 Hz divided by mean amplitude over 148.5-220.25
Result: 1.35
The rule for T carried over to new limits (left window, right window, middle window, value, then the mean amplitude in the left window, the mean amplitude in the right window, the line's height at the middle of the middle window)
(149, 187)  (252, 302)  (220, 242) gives -4.0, 4.68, 8.01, 6.61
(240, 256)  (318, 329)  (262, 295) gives 0.2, 7.66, 8.64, 8.05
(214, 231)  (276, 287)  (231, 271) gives 1.0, 7.99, 7.99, 7.99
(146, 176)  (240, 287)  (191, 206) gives -3.6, 4.75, 7.89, 5.9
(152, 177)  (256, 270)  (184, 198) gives -3.7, 4.19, 8.01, 5.22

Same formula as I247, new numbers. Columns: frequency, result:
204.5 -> 7.744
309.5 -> 7.959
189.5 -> 6.542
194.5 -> 7.098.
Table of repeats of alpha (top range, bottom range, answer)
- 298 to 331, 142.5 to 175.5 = 1.66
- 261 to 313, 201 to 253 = 1.03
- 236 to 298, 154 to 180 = 1.94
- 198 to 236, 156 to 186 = 1.85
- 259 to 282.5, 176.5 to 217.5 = 1.17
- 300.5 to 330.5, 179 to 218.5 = 1.19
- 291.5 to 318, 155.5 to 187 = 1.88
